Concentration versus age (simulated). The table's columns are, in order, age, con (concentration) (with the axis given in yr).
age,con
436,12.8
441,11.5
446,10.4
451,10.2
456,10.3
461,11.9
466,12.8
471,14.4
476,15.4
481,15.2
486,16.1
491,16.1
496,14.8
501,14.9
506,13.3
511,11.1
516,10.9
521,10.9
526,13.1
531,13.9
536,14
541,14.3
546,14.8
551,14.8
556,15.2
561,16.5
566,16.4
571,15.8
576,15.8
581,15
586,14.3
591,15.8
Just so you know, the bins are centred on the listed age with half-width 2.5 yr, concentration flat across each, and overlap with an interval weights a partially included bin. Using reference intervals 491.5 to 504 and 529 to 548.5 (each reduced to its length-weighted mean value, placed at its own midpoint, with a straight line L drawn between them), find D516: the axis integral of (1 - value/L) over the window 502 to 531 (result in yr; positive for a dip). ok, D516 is 4.87 yr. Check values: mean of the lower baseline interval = 15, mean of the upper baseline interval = 14.3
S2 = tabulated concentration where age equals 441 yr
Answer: 11.5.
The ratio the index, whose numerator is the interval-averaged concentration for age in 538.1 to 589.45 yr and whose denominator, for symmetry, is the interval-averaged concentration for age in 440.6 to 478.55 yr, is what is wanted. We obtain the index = 1.26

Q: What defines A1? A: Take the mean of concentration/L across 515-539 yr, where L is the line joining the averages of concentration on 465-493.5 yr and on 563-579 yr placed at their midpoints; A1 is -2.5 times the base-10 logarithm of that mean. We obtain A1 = 0.22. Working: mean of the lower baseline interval 15.1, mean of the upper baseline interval 16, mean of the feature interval 12.7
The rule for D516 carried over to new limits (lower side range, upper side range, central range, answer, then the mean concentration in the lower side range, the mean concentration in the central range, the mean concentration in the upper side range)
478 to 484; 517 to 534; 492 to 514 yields 0.50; 15.3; 13.6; 12.5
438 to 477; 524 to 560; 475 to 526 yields -2.44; 12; 13.8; 14.4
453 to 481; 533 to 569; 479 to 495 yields -2.51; 13.1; 15.7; 15.1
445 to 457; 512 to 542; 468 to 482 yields -4.87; 10.3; 14.9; 12.7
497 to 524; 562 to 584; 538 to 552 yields -0.33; 12.4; 14.6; 15.8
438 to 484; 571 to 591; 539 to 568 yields -1.44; 12.5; 15.3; 15.2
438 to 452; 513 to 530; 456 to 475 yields -3.01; 10.8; 12.9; 11.8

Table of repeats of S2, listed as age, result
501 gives 14.9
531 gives 13.9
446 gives 10.4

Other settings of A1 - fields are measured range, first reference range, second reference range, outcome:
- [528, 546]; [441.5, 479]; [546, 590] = 0.029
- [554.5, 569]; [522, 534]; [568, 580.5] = -0.074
